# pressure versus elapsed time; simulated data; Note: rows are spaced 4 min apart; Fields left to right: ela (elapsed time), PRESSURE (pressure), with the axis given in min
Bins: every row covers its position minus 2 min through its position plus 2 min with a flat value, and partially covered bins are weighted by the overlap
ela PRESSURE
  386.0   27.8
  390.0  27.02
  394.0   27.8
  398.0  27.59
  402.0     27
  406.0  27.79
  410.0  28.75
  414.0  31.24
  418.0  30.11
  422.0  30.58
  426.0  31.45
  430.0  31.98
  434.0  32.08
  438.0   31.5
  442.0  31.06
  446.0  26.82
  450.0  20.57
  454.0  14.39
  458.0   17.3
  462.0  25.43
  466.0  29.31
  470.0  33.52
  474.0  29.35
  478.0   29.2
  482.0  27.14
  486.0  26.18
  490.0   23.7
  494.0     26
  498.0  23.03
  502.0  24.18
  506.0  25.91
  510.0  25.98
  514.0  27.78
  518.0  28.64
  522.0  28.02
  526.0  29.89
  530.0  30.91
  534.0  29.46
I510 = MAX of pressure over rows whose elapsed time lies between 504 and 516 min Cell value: 27.78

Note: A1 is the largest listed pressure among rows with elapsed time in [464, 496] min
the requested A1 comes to 33.52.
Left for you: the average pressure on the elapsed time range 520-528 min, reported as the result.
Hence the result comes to 29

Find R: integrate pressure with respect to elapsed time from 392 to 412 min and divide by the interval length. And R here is 27.8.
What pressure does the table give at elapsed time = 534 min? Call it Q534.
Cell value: 29.46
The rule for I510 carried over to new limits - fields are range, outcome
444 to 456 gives 26.82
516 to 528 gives 29.89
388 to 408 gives 27.8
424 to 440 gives 32.08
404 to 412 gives 28.75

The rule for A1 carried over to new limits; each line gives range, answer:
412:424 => 31.24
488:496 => 26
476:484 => 29.2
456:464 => 25.43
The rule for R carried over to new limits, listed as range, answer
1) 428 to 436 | 32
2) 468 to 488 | 29.1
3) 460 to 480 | 29.4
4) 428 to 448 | 30.7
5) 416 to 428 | 30.7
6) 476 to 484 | 28.2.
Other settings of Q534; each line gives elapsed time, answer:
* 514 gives 27.78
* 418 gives 30.11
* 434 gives 32.08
